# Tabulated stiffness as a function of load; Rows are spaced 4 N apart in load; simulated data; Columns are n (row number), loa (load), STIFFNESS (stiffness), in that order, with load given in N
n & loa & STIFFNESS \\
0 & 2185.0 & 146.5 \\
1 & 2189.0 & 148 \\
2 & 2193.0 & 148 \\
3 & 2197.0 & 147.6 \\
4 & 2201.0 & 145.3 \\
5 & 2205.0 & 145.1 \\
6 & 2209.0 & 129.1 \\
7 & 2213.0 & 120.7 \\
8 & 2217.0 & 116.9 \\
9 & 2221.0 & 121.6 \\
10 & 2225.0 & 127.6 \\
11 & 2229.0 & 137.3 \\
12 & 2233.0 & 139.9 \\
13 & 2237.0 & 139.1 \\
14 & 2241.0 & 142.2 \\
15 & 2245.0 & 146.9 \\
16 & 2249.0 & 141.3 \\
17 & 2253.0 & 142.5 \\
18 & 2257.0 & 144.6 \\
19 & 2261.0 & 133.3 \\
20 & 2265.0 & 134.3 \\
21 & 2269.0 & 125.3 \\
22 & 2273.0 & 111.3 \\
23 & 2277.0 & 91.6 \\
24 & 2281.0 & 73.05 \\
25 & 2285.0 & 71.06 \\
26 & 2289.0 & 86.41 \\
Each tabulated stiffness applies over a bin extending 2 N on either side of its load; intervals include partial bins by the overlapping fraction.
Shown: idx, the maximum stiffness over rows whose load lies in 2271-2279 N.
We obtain 111.3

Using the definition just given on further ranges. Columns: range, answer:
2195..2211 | 147.6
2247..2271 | 144.6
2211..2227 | 127.6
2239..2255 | 146.9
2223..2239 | 139.9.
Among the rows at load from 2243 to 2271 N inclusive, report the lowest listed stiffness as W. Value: 125.3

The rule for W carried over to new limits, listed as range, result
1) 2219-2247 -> 121.6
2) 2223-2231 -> 127.6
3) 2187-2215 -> 120.7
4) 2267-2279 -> 91.6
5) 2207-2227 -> 116.9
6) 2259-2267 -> 133.3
